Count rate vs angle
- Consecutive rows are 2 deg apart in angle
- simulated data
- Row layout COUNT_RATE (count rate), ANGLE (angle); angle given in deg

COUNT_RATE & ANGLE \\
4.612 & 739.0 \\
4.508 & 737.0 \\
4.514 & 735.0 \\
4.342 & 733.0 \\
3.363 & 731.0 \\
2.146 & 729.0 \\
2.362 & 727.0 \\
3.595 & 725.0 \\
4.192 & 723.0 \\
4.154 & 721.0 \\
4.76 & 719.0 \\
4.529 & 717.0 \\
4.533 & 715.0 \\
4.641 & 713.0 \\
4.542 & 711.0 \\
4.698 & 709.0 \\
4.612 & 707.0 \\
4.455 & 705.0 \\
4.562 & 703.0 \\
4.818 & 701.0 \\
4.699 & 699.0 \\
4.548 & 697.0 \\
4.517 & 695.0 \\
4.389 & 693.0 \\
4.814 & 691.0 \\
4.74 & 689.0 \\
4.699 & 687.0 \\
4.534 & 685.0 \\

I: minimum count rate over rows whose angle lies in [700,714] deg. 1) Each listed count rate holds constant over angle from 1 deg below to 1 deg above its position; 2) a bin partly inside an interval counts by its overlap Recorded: 4.455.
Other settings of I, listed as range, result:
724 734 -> 2.146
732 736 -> 4.342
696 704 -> 4.548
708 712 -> 4.542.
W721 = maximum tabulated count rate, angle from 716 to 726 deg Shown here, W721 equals 4.76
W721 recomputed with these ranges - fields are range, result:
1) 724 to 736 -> 4.514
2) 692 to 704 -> 4.818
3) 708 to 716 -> 4.698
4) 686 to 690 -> 4.74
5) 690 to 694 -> 4.814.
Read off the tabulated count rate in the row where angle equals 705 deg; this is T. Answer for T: 4.455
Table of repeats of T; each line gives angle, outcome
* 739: 4.612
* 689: 4.74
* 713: 4.641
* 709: 4.698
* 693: 4.389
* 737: 4.508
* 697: 4.548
